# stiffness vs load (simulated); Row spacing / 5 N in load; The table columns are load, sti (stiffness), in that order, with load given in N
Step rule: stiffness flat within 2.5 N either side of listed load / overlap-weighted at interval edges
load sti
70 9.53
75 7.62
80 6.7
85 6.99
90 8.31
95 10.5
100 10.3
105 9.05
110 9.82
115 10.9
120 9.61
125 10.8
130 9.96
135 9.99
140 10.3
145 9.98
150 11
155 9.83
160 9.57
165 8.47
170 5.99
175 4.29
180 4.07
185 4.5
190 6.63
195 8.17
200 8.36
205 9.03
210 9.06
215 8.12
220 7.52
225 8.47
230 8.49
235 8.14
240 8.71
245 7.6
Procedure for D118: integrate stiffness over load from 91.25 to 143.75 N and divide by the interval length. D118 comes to 10.1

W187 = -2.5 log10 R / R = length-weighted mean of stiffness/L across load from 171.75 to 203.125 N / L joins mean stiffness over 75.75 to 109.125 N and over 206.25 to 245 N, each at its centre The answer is 0.36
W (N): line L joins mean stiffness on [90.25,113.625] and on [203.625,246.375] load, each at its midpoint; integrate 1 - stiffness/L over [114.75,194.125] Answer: 7.1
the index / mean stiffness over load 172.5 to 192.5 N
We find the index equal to 4.87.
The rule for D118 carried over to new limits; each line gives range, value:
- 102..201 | 8.58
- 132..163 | 10.1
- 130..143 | 10.1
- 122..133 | 10.3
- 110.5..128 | 10.4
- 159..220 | 7.14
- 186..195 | 6.7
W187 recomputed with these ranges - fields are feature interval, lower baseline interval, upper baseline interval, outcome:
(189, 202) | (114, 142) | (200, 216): 0.148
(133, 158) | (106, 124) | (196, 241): -0.068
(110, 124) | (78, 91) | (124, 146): -0.125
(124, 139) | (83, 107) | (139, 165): -0.061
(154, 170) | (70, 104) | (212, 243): -0.045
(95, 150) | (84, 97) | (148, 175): -0.176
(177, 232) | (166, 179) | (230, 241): -0.072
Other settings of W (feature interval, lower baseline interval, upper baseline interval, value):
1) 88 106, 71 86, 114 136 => -2.4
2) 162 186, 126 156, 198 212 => 9.9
